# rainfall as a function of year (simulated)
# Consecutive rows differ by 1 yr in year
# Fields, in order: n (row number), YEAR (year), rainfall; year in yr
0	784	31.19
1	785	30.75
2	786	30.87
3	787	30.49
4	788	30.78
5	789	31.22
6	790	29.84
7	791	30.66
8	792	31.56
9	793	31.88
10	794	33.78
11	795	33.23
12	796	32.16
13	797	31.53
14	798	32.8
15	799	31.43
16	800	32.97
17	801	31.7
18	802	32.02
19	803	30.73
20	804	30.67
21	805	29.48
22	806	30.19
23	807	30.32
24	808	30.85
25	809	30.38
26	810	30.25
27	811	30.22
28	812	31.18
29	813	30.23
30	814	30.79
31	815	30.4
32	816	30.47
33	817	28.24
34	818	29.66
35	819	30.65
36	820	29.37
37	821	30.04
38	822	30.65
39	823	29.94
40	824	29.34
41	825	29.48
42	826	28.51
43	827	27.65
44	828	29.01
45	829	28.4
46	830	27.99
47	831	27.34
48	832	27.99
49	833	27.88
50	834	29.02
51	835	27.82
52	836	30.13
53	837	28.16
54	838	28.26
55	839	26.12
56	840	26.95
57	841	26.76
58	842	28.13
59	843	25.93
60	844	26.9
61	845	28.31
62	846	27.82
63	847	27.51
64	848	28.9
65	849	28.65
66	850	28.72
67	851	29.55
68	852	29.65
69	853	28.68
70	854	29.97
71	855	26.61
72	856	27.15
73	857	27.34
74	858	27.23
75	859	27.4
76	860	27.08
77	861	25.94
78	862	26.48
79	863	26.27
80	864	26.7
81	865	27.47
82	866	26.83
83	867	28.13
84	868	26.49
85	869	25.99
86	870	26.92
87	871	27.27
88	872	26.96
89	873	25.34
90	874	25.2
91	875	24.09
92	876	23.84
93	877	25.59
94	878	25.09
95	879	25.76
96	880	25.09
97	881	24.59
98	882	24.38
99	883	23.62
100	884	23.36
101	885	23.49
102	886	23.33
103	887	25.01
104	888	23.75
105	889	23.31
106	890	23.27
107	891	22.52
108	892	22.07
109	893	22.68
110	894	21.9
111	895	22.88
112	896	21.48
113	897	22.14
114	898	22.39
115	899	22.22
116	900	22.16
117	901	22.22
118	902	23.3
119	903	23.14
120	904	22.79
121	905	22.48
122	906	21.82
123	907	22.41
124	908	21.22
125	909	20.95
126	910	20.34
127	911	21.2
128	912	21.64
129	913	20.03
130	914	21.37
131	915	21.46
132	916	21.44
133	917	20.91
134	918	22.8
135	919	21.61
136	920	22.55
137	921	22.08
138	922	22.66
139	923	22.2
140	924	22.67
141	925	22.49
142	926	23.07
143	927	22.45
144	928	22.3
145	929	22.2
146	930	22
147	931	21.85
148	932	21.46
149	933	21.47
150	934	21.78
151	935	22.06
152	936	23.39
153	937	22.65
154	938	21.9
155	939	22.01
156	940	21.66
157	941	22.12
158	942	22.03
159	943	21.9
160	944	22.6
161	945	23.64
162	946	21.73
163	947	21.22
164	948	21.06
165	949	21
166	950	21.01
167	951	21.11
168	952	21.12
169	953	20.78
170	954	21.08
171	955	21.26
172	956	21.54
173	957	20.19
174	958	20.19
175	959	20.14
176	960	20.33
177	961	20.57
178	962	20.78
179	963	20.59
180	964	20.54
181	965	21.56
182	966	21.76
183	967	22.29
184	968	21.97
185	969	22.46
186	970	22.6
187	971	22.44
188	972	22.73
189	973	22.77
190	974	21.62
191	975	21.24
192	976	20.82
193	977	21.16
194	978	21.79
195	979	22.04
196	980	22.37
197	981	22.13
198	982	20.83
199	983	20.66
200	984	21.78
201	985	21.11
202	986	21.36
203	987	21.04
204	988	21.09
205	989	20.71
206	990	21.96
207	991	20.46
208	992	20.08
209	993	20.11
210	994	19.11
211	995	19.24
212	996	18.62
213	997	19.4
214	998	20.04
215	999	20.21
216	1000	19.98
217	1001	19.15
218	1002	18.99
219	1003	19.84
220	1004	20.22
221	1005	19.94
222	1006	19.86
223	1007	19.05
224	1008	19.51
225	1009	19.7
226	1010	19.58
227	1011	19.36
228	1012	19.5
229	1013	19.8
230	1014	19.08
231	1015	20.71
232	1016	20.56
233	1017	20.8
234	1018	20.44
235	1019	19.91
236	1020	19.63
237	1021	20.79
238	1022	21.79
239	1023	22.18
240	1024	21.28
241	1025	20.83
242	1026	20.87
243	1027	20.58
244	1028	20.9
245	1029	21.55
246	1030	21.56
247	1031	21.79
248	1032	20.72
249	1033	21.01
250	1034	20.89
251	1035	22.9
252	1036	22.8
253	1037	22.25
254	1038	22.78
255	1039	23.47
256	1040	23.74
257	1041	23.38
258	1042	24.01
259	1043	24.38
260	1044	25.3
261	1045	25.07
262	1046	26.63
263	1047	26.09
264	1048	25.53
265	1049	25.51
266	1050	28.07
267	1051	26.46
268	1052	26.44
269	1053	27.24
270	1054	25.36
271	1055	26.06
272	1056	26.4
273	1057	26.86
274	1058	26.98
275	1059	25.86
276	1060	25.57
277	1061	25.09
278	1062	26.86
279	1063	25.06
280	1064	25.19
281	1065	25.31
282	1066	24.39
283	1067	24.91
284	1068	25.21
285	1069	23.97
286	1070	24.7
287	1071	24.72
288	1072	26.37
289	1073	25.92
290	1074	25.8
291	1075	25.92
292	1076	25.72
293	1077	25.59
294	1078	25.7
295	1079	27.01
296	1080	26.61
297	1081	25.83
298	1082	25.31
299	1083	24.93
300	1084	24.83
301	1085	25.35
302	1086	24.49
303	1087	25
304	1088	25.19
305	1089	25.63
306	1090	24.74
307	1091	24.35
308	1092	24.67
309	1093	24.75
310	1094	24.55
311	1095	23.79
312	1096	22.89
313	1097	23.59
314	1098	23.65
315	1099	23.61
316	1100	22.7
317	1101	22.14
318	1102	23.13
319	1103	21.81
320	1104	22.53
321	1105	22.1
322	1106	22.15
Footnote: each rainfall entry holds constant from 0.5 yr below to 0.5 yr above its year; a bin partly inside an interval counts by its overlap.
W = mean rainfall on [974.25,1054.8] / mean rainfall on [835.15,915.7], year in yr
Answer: 0.86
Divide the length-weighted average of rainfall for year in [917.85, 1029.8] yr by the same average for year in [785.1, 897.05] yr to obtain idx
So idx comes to 0.8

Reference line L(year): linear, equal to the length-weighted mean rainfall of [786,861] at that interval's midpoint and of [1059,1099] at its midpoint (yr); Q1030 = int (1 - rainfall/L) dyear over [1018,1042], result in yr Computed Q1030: 4.0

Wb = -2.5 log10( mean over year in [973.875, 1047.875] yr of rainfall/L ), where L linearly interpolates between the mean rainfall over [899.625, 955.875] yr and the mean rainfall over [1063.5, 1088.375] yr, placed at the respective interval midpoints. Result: 0.13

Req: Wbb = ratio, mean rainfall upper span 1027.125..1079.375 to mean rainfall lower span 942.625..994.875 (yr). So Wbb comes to 1.2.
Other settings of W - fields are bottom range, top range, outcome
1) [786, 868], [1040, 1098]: 0.87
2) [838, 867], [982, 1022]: 0.73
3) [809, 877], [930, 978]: 0.77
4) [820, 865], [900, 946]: 0.79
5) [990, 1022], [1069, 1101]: 1.25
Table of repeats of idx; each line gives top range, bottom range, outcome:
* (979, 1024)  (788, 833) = 0.67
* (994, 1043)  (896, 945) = 0.94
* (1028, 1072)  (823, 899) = 0.93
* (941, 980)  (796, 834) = 0.72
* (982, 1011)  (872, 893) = 0.83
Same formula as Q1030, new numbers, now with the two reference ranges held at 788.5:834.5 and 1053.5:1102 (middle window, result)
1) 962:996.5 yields 7.36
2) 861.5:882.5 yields 2.30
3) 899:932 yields 7.33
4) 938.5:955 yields 3.60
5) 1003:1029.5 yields 6.02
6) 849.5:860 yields 0.46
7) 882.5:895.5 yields 2.54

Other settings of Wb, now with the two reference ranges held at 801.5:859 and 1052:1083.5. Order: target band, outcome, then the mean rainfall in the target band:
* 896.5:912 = 0.26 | 22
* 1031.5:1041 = 0.17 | 22.3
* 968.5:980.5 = 0.22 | 22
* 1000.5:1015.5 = 0.33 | 19.6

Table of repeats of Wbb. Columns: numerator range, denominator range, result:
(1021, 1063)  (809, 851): 0.83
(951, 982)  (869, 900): 0.89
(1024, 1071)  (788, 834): 0.80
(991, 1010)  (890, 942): 0.89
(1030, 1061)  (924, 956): 1.12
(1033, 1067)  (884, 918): 1.12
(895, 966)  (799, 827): 0.72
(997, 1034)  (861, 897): 0.82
